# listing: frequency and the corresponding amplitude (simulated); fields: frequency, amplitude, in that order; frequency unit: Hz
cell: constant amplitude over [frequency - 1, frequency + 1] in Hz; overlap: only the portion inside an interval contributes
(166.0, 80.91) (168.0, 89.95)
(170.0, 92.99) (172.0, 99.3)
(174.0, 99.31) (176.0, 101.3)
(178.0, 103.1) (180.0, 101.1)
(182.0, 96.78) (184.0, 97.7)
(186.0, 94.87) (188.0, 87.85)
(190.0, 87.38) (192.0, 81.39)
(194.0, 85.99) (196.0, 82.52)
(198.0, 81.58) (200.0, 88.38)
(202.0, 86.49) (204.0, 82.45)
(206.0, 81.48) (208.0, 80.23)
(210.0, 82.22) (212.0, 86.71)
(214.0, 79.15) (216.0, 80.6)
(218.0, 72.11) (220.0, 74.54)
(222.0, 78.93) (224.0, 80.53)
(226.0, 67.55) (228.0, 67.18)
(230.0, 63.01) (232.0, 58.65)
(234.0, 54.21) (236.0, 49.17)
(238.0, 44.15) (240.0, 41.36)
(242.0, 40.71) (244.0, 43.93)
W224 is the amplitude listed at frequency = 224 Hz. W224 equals 80.53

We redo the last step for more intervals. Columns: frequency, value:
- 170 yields 92.99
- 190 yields 87.38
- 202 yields 86.49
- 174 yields 99.31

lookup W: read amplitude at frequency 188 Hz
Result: 87.85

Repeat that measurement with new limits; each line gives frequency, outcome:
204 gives 82.45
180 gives 101.1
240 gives 41.36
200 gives 88.38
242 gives 40.71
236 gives 49.17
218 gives 72.11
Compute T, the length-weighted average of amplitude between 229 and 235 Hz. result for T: 58.6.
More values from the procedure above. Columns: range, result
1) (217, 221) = 73.3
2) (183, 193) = 89.8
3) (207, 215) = 82.1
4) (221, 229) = 73.5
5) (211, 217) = 82.2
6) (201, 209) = 82.7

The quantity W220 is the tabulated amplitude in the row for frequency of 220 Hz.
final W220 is 74.54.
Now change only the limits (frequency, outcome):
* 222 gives 78.93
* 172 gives 99.3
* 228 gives 67.18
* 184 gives 97.7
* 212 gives 86.71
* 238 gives 44.15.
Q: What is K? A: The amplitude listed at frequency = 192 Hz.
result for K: 81.39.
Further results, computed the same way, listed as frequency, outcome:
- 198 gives 81.58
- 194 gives 85.99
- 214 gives 79.15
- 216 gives 80.6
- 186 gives 94.87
